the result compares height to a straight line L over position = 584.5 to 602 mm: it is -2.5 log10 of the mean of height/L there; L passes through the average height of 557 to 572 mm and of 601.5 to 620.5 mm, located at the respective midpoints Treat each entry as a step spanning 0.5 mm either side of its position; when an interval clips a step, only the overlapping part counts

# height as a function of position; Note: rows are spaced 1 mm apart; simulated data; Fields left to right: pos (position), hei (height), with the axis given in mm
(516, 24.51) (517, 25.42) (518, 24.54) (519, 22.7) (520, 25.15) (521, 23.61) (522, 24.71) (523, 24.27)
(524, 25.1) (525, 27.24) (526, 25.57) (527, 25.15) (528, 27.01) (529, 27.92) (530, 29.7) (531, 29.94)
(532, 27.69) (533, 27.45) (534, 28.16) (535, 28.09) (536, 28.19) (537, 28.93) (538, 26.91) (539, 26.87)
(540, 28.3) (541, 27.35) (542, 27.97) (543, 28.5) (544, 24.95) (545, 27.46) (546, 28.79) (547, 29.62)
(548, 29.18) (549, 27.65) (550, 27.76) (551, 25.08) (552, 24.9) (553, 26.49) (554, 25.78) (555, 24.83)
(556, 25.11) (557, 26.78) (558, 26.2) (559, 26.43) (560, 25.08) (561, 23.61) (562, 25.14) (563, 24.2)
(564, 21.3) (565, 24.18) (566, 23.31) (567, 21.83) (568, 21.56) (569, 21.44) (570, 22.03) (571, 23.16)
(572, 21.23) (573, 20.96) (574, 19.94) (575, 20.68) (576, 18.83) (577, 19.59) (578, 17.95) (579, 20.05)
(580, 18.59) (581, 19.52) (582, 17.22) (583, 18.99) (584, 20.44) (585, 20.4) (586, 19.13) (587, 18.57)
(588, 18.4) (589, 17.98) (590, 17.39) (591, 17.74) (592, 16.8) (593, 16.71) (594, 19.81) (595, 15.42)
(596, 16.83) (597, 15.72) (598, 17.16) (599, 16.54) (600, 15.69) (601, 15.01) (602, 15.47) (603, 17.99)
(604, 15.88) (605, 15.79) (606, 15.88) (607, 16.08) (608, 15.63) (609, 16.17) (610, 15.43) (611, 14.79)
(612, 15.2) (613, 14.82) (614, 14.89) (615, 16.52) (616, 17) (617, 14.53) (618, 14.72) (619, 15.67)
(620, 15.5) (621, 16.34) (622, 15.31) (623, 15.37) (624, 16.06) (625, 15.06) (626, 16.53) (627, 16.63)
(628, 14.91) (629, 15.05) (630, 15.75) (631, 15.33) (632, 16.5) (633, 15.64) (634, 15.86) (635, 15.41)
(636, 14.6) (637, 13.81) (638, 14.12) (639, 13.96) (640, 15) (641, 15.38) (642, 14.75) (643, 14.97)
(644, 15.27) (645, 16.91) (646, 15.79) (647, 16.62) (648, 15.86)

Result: 0.08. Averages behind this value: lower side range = 23.6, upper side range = 15.7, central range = 17.3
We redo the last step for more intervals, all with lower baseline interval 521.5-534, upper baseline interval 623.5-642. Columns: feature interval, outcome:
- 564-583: 0.06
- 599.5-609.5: 0.15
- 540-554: -0.11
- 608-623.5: 0.11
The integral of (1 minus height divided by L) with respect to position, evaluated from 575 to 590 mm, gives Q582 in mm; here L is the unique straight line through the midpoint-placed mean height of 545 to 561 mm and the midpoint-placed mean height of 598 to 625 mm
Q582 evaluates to 1.5 mm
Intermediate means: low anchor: 26.6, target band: 19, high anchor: 15.7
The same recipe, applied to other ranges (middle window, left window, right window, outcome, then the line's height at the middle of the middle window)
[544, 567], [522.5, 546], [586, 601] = -2.0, 23.7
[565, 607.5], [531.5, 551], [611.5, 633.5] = 5.0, 21.1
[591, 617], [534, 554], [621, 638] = 4.0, 19.1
